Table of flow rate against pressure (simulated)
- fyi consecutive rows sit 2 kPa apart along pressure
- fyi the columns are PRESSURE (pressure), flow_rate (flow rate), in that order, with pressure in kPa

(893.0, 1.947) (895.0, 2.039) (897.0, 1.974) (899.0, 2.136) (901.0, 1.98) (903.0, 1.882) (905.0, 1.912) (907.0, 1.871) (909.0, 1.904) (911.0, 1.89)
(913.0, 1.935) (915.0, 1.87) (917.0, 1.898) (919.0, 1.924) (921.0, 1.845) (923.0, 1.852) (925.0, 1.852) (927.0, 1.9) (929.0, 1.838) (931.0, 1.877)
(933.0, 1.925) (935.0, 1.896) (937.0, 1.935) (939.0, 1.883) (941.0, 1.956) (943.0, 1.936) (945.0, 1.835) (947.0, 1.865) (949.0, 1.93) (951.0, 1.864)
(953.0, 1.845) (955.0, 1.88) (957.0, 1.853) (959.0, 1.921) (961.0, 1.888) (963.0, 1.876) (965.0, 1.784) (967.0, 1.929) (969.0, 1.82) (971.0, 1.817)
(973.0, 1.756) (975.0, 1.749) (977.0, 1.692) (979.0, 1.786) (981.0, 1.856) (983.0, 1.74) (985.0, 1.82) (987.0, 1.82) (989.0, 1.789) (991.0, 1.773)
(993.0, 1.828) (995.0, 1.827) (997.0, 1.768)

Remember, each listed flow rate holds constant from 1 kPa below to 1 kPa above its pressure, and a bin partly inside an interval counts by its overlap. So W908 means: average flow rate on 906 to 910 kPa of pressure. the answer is 1.89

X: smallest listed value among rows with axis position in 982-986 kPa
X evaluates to 1.74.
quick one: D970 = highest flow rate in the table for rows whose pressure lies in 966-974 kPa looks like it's 1.929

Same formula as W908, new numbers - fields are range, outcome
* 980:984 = 1.8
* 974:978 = 1.72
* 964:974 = 1.82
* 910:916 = 1.9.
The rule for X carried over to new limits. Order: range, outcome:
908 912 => 1.89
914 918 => 1.87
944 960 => 1.835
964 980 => 1.692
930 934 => 1.877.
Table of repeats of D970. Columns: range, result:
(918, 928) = 1.924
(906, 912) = 1.904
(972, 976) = 1.756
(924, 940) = 1.935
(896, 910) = 2.136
